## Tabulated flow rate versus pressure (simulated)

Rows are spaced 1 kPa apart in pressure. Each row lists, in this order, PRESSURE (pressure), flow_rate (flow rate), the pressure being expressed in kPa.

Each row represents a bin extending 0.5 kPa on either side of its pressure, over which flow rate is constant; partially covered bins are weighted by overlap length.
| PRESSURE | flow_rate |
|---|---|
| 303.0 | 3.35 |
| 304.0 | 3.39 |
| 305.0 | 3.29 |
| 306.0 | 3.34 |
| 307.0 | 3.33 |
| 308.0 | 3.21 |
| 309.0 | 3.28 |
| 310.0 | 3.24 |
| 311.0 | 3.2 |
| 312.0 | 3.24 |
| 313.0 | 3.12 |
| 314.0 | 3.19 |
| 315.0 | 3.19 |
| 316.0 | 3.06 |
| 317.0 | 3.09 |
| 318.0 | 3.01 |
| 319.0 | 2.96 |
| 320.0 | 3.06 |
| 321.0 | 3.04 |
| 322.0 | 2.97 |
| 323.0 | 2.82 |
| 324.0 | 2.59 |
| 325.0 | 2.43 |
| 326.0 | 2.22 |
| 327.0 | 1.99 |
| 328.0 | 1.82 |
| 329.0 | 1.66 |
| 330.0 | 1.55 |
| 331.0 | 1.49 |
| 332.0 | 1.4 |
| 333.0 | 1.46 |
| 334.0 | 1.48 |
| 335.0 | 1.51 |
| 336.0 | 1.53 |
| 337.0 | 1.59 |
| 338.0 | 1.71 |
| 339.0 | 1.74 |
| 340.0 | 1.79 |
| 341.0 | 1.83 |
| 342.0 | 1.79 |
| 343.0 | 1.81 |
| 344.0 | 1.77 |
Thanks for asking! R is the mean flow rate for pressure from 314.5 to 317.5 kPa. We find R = 3.11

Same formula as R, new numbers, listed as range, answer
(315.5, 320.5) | 3.04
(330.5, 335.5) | 1.47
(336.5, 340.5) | 1.71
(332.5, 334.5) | 1.47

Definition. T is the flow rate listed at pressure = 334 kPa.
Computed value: 1.48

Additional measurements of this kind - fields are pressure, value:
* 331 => 1.49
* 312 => 3.24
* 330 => 1.55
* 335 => 1.51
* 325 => 2.43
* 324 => 2.59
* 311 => 3.2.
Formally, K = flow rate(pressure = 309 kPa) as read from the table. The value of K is 3.28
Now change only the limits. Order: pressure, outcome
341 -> 1.83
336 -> 1.53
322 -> 2.97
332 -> 1.4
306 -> 3.34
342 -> 1.79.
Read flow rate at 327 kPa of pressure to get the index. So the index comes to 1.99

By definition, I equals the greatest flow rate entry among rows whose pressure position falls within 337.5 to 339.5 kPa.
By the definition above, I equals 1.74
